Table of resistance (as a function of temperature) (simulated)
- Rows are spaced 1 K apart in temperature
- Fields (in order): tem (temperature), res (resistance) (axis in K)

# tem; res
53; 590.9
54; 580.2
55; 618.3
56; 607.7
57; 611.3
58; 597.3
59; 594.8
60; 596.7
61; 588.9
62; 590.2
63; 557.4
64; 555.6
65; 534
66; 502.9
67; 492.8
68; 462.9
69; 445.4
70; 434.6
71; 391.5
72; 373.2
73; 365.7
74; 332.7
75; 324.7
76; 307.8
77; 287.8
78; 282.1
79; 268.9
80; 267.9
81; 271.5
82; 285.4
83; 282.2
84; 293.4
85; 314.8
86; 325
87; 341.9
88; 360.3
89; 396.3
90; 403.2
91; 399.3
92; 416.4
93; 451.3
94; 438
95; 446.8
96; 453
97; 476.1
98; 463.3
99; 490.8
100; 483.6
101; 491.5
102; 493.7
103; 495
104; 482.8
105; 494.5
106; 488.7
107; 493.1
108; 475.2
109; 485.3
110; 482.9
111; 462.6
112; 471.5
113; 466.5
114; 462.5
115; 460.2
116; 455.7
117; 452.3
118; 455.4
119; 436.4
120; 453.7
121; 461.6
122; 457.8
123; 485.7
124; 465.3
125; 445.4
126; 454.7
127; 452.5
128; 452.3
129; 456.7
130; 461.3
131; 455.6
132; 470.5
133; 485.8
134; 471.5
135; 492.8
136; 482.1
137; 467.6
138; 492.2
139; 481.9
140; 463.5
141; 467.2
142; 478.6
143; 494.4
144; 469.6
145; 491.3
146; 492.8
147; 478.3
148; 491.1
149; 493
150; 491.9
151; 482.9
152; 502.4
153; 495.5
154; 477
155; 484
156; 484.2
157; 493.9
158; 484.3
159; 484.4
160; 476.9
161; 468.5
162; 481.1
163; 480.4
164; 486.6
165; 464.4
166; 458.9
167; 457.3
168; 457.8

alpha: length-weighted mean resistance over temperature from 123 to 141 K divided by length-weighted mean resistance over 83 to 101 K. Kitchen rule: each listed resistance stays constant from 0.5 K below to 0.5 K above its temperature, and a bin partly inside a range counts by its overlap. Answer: 1.1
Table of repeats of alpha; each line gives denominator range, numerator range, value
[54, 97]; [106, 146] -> 1.10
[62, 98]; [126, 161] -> 1.23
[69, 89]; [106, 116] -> 1.45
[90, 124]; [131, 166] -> 1.04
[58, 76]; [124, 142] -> 0.98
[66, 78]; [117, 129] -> 1.19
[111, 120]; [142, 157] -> 1.07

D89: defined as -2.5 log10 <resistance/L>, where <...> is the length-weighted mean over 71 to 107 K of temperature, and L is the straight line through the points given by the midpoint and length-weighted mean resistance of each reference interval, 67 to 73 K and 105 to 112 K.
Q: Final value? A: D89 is 0.17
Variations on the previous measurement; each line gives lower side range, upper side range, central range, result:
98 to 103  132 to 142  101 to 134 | 0.03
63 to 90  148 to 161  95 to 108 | -0.18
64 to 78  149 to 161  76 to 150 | 0.02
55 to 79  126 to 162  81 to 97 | 0.25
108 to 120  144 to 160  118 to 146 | 0.01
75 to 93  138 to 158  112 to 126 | -0.11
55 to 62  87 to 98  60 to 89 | 0.32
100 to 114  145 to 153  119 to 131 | 0.07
